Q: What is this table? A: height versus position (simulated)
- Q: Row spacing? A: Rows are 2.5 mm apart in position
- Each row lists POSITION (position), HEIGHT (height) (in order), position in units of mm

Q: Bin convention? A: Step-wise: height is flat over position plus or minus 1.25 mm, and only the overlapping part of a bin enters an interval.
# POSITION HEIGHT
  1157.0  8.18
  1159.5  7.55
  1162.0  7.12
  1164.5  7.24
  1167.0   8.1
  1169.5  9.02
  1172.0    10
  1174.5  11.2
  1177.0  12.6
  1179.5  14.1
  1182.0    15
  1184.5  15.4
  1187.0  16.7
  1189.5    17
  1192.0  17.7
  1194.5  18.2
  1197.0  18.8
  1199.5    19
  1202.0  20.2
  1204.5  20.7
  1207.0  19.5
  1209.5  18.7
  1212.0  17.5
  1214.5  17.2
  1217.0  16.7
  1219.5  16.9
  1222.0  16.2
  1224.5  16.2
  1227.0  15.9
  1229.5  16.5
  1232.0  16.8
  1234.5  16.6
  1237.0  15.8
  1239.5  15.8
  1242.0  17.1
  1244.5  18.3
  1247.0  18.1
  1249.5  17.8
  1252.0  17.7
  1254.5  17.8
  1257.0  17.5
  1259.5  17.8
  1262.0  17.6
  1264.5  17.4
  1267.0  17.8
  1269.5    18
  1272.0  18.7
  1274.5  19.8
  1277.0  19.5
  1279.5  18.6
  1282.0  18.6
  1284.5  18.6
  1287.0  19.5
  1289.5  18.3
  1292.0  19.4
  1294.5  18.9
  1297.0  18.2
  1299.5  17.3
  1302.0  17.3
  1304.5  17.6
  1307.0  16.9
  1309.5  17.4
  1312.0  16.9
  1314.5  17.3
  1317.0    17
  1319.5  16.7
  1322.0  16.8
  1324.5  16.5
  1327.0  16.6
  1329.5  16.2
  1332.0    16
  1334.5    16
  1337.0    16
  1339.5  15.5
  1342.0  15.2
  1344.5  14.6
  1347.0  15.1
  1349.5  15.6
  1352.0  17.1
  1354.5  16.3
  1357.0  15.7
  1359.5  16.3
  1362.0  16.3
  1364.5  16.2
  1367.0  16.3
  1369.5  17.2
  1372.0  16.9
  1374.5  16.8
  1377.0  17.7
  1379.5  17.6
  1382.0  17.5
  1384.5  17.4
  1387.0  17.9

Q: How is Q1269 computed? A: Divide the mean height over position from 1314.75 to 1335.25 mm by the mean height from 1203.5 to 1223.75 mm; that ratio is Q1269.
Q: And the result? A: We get 0.9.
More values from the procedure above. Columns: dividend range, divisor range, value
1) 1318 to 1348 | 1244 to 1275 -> 0.89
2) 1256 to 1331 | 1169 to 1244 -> 1.09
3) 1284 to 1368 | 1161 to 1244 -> 1.08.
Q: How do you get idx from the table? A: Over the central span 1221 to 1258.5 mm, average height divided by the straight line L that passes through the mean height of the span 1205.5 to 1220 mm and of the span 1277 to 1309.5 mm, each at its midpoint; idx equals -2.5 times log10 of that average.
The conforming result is 0.06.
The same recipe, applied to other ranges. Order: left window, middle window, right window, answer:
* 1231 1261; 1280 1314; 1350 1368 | -0.08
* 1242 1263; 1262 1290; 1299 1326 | -0.07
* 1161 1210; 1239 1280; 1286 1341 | -0.12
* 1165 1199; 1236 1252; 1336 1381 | -0.16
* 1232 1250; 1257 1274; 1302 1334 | -0.06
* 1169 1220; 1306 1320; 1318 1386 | -0.04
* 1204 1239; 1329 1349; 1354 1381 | 0.08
